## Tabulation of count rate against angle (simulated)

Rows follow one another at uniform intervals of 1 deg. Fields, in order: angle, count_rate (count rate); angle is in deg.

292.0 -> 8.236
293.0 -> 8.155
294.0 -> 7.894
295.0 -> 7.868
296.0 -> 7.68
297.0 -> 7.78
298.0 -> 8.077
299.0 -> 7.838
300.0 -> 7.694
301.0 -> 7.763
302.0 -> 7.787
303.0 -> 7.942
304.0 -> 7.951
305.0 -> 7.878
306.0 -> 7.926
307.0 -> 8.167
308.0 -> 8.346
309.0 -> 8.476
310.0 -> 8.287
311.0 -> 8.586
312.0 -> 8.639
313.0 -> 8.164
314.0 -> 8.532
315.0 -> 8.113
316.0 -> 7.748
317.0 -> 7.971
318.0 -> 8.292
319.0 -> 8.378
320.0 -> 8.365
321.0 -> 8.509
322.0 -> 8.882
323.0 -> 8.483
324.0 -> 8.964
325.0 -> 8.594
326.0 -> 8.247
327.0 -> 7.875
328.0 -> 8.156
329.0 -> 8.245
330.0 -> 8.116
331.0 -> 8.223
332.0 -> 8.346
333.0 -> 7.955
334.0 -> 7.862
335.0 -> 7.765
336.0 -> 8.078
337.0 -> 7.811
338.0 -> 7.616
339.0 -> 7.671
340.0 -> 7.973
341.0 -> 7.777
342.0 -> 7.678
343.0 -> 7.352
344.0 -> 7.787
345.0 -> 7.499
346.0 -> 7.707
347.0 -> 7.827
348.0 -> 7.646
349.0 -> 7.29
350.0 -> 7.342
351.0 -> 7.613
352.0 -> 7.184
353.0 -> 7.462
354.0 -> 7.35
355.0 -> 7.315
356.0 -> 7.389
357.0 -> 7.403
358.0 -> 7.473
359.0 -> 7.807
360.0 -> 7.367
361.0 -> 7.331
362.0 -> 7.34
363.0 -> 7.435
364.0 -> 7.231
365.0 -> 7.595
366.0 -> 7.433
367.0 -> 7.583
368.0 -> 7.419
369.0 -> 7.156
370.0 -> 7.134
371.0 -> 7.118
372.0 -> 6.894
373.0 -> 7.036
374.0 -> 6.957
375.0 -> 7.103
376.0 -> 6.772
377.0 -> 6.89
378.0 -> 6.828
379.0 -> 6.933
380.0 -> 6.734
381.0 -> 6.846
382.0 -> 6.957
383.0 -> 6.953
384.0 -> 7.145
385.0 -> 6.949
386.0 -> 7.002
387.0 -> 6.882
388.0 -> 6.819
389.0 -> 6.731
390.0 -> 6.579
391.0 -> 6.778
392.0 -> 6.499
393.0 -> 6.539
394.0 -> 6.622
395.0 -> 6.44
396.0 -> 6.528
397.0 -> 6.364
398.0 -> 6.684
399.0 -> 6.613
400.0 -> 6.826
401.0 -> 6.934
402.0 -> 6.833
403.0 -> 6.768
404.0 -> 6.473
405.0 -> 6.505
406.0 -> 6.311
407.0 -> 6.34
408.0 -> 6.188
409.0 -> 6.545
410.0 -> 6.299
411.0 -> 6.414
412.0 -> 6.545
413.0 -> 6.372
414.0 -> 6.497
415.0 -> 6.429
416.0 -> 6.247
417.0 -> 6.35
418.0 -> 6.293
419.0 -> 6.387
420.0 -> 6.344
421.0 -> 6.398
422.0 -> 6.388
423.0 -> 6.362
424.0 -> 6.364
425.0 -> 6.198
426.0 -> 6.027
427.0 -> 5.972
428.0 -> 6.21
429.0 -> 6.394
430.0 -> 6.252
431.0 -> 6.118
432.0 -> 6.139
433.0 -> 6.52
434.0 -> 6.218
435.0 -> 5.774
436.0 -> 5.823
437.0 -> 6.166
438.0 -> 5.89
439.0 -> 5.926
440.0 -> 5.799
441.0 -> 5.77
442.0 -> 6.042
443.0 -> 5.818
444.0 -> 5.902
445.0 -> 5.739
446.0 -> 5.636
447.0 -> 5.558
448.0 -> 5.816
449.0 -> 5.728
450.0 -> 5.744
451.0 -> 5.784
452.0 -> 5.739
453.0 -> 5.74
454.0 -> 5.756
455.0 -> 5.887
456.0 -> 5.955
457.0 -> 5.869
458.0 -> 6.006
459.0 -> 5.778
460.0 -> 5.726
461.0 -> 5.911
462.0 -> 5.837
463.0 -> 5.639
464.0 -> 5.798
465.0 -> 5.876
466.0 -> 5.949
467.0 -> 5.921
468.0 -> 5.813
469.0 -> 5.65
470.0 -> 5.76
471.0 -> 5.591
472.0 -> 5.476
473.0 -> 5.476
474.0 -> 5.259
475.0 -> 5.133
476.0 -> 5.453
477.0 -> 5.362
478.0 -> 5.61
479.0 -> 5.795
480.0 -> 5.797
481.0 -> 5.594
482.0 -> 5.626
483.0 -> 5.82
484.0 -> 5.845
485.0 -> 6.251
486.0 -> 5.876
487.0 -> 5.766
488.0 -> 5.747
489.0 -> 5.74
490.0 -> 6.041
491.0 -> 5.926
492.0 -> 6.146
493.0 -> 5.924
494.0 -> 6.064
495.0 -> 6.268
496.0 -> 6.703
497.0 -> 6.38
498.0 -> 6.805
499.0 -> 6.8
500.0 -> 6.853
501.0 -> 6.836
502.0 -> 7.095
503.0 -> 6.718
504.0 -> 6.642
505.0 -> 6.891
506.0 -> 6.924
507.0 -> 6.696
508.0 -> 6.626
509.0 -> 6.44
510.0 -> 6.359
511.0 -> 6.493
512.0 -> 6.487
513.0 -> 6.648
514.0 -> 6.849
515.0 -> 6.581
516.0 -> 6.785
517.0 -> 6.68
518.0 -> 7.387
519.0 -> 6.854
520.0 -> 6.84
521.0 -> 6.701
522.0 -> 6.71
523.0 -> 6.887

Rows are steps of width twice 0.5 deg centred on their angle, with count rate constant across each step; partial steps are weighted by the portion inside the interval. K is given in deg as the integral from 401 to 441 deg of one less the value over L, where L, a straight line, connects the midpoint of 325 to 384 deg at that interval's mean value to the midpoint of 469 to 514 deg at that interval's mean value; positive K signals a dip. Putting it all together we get 3.2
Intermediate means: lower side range 7.49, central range 6.29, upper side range 6.13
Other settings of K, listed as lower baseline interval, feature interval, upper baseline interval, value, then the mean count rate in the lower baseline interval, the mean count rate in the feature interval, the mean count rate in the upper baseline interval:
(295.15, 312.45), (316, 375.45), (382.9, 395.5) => -2.42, 8.04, 7.72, 6.76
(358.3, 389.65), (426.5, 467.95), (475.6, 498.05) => 2.83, 7.11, 5.9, 5.92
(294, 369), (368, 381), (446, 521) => 0.70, 7.88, 6.98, 6.1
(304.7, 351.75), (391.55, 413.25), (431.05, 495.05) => 0.92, 8.05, 6.53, 5.81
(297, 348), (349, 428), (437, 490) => 1.90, 8.07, 6.82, 5.76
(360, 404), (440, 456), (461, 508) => 1.43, 6.93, 5.78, 6.03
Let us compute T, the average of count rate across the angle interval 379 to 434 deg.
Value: 6.52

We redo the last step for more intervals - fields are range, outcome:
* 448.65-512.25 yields 6.02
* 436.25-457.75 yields 5.82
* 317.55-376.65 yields 7.7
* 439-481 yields 5.73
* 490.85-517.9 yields 6.6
